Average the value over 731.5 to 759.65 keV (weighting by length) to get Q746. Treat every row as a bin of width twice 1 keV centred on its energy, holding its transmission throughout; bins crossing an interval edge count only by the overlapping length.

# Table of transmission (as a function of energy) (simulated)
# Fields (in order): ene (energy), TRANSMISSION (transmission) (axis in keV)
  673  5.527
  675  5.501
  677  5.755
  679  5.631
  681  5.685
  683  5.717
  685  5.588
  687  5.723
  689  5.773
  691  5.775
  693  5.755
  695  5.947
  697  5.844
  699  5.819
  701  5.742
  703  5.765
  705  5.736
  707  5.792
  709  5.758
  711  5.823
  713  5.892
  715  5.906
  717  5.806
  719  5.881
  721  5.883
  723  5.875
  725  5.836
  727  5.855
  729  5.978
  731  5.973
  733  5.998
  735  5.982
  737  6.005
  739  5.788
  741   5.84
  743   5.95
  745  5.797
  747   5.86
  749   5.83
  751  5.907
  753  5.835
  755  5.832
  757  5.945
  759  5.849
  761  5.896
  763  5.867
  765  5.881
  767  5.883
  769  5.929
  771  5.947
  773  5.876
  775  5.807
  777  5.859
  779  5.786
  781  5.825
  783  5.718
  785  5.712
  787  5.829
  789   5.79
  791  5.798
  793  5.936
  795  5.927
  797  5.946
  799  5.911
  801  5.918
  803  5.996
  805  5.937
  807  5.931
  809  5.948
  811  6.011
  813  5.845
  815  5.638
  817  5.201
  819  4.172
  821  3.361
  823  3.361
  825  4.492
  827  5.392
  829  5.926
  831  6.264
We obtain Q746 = 5.89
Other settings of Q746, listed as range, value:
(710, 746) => 5.89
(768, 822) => 5.69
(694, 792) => 5.86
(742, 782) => 5.87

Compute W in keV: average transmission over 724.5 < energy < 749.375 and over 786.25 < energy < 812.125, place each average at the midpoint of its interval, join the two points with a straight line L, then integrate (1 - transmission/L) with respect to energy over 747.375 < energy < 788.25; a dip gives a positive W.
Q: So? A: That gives 0.40 keV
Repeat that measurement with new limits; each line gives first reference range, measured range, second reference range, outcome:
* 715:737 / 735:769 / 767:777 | 0.11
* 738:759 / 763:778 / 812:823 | -1.07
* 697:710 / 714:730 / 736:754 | -0.17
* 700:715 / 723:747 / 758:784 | -0.35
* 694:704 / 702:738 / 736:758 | -0.18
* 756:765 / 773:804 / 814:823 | -3.98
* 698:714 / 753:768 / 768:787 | -0.15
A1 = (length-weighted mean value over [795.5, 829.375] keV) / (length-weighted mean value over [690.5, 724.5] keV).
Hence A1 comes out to 0.9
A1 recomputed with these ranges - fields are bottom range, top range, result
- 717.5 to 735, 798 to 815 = 1.00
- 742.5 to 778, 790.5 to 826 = 0.92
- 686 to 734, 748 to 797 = 1.00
